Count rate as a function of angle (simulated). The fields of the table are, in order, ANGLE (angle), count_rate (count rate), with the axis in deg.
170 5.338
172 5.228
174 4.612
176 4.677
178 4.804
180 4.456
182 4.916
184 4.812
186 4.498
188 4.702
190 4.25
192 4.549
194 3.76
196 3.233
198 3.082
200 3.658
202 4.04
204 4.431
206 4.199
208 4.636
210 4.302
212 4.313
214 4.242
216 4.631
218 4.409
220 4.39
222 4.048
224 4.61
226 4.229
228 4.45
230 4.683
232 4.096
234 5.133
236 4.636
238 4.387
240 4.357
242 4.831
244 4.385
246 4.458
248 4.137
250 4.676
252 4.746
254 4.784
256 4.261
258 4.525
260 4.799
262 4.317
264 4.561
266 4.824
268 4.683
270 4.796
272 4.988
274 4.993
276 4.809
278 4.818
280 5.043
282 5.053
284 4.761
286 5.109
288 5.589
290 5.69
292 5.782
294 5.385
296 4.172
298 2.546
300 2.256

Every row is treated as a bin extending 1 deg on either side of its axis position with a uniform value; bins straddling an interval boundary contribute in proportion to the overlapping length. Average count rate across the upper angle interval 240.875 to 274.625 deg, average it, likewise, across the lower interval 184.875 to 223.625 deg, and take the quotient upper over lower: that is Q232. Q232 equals 1.1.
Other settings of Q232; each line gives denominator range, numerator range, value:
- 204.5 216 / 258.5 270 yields 1.06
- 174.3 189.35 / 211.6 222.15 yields 0.93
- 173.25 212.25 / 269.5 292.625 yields 1.19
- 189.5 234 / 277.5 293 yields 1.24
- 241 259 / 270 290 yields 1.11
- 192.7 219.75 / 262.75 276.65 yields 1.17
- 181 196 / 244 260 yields 1.02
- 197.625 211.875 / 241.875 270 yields 1.11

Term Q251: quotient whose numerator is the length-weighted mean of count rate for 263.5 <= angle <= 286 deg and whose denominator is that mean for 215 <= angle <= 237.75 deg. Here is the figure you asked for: 1.1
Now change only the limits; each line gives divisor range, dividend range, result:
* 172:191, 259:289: 1.04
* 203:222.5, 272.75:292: 1.17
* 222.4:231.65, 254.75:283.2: 1.07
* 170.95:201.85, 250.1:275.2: 1.08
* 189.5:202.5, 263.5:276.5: 1.28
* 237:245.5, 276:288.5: 1.12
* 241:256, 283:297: 1.14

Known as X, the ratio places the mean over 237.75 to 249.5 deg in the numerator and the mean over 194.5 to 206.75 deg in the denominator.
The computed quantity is 1.18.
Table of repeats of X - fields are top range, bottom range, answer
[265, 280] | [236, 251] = 1.09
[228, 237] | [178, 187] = 0.99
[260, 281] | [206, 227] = 1.09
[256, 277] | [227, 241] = 1.04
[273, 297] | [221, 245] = 1.14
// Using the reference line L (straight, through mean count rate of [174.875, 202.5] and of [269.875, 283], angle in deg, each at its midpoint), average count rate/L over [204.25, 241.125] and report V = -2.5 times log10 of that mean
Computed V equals 0.02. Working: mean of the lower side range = 4.25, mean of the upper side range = 4.94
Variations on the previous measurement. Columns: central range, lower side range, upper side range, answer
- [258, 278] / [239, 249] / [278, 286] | 0.00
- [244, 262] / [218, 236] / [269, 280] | 0.04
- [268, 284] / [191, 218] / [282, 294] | 0.06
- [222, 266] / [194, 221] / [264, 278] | 0.00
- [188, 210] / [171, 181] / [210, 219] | 0.13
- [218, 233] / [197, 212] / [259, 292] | -0.01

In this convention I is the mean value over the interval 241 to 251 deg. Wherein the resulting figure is 4.5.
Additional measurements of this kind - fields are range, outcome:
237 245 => 4.49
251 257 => 4.6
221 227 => 4.3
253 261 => 4.59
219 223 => 4.22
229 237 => 4.64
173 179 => 4.7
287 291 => 5.64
